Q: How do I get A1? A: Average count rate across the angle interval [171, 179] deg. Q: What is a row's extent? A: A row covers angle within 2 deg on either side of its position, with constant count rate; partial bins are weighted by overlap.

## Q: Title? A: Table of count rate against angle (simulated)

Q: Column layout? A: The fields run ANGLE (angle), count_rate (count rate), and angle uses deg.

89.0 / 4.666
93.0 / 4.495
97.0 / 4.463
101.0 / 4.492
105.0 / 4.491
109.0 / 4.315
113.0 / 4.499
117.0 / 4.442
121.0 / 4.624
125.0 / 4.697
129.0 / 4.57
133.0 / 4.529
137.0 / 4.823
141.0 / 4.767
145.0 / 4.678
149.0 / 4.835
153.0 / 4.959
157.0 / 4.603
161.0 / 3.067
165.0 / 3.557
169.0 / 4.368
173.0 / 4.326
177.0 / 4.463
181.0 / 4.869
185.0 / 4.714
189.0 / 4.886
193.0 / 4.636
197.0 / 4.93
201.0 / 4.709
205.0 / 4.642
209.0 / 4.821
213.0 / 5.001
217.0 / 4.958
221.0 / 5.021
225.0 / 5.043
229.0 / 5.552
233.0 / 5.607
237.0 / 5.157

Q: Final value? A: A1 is 4.39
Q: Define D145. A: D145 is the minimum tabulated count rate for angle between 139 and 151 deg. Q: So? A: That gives 4.678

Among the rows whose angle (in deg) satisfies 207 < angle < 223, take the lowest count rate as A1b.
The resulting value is 4.821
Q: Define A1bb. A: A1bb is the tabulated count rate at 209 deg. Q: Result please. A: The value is 4.821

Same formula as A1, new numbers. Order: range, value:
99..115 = 4.45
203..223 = 4.89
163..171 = 3.96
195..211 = 4.78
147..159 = 4.8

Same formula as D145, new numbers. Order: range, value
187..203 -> 4.636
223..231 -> 5.043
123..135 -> 4.529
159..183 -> 3.067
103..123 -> 4.315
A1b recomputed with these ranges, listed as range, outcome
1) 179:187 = 4.714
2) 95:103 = 4.463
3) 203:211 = 4.642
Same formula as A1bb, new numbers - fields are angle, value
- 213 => 5.001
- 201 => 4.709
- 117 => 4.442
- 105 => 4.491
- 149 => 4.835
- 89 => 4.666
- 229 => 5.552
